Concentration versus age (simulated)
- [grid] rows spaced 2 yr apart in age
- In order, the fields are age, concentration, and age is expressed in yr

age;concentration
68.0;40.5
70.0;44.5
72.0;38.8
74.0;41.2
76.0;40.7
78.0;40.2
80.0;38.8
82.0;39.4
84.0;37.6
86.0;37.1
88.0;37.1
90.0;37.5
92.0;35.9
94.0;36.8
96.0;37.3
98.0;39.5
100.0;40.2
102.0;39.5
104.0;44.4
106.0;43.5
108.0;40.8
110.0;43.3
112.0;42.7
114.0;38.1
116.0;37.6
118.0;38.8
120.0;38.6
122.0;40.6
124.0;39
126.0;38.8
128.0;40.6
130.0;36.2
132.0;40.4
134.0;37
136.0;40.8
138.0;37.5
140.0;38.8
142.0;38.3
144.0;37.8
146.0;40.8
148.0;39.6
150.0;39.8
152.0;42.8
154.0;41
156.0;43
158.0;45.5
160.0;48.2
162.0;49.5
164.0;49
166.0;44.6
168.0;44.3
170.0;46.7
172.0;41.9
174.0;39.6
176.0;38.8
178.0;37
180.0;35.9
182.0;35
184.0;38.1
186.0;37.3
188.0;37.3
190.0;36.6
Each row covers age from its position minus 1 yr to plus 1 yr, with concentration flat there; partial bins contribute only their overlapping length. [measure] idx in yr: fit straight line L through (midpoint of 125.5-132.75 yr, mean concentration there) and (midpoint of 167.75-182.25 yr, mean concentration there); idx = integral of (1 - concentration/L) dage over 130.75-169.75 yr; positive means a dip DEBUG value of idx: -2.6 yr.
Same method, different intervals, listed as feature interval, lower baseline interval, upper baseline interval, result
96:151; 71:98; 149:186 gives 0.6 yr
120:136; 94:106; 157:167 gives 1.6 yr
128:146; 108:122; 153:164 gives 1.8 yr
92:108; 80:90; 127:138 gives -0.7 yr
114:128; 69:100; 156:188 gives 0.4 yr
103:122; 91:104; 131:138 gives -1.0 yr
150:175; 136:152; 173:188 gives -4.0 yr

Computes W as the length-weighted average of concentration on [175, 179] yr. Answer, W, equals 37.9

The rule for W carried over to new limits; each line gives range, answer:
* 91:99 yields 37.4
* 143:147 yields 39.3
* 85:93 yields 36.9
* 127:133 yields 39.1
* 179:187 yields 36.6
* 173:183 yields 37.3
